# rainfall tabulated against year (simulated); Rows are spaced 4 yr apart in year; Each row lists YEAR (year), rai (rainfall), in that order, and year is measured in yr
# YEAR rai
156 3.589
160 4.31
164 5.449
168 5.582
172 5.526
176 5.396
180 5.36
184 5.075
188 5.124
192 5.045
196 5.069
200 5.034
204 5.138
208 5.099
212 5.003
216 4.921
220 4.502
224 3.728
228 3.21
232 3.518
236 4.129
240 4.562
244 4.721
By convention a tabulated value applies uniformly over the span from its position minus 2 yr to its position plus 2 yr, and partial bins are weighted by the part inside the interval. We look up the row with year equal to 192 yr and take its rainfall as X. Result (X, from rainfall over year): 5.045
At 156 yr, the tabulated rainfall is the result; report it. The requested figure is 3.589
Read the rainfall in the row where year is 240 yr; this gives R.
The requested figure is 4.562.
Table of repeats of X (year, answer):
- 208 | 5.099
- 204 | 5.138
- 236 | 4.129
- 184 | 5.075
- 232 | 3.518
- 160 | 4.31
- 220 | 4.502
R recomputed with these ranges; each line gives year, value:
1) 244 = 4.721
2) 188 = 5.124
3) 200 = 5.034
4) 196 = 5.069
